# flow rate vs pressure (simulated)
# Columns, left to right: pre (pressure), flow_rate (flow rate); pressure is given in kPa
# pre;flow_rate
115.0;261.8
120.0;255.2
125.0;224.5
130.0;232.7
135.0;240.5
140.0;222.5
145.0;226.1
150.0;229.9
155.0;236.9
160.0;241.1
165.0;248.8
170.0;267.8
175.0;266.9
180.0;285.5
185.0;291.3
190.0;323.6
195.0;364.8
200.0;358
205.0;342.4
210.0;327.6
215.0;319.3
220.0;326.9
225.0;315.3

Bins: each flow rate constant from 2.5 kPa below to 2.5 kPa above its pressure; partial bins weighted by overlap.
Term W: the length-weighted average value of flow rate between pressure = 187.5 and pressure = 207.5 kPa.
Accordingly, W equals 347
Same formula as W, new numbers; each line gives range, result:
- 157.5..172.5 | 253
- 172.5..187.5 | 281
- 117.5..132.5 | 237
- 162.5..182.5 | 267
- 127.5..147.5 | 230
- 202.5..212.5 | 335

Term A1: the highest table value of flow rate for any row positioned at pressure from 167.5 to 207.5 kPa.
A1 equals 364.8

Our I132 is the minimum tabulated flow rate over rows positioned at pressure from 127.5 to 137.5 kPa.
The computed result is 232.7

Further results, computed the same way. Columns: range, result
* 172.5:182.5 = 266.9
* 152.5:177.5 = 236.9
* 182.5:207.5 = 291.3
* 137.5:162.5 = 222.5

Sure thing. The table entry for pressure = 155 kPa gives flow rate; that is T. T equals 236.9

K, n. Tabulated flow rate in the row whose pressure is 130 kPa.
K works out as 232.7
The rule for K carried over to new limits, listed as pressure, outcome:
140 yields 222.5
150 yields 229.9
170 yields 267.8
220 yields 326.9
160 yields 241.1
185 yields 291.3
